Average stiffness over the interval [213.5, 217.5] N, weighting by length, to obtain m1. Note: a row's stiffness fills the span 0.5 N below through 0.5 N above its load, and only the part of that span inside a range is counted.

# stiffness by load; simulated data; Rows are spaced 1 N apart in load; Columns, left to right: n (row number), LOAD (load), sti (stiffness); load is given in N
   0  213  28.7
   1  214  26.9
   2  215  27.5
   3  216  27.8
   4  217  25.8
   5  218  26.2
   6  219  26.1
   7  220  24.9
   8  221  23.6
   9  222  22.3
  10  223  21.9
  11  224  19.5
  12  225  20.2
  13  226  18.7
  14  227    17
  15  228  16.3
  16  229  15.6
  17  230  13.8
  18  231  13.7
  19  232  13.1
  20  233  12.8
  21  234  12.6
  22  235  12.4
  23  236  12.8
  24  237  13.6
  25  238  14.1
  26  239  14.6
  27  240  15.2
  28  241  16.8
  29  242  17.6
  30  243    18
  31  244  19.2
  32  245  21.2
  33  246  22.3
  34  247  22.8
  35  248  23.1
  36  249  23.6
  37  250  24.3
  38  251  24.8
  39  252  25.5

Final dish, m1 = 27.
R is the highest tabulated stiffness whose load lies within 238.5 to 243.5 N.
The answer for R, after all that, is 18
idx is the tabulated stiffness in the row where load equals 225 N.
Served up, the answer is 20.2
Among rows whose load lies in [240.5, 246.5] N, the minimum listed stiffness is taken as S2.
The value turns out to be 16.8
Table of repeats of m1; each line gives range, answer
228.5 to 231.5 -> 14.4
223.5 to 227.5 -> 18.9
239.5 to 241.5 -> 16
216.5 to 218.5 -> 26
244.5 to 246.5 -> 21.8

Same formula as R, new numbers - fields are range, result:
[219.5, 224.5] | 24.9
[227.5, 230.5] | 16.3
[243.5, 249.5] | 23.6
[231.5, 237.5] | 13.6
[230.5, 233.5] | 13.7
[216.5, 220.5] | 26.2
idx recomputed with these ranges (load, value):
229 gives 15.6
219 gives 26.1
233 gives 12.8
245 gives 21.2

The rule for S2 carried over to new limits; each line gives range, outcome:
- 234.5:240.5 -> 12.4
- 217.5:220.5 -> 24.9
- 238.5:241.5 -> 14.6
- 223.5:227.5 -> 17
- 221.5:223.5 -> 21.9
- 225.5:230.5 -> 13.8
